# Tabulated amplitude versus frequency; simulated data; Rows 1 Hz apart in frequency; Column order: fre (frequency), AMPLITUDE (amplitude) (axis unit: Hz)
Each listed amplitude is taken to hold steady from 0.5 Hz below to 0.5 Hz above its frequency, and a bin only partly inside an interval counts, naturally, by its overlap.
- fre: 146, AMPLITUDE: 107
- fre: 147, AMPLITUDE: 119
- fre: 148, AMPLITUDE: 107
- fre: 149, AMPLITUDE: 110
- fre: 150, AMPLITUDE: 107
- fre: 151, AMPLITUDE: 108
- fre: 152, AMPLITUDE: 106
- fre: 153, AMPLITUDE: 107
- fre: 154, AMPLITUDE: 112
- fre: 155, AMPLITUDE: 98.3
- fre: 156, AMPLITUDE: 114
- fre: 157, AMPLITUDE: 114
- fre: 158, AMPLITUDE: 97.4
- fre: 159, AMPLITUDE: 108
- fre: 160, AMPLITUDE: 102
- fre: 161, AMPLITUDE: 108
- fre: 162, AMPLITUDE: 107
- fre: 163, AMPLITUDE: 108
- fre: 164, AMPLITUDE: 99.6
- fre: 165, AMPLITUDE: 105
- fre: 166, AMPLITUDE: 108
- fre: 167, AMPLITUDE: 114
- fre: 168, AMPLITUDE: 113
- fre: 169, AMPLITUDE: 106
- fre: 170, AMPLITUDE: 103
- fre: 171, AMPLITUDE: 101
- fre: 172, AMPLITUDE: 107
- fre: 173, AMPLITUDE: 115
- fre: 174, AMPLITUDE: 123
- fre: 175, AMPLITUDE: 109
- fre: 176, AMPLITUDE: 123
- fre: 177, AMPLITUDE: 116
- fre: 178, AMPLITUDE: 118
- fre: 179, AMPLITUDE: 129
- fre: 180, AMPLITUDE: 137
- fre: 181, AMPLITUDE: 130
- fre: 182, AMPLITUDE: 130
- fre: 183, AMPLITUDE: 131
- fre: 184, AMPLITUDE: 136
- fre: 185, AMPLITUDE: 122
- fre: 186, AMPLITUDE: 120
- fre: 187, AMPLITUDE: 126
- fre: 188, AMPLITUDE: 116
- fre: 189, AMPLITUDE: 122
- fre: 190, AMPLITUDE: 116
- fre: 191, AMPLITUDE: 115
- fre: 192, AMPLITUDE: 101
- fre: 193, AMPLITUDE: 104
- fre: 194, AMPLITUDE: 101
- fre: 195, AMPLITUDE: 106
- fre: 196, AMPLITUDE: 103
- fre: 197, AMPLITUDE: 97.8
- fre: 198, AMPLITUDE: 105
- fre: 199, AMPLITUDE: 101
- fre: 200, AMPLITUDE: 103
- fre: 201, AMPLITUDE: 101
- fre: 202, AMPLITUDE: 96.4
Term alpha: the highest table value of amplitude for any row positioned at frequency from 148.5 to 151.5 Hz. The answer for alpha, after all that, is 110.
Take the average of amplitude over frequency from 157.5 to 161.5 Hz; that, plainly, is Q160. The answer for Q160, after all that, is 104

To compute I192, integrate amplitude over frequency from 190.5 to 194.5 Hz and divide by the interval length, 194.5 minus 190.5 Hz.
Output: 105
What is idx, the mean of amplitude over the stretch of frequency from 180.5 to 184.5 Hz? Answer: 132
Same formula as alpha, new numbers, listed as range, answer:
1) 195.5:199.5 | 105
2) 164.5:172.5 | 114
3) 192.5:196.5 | 106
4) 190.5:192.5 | 115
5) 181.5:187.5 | 136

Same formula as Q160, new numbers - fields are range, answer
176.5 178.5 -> 117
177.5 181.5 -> 128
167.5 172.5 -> 106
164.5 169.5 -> 109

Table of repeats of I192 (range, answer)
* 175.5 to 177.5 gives 120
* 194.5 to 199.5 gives 103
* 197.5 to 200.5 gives 103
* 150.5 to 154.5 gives 108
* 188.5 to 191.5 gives 118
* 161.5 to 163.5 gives 108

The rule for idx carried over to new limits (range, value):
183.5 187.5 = 126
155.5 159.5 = 108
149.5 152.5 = 107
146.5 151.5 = 110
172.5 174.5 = 119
